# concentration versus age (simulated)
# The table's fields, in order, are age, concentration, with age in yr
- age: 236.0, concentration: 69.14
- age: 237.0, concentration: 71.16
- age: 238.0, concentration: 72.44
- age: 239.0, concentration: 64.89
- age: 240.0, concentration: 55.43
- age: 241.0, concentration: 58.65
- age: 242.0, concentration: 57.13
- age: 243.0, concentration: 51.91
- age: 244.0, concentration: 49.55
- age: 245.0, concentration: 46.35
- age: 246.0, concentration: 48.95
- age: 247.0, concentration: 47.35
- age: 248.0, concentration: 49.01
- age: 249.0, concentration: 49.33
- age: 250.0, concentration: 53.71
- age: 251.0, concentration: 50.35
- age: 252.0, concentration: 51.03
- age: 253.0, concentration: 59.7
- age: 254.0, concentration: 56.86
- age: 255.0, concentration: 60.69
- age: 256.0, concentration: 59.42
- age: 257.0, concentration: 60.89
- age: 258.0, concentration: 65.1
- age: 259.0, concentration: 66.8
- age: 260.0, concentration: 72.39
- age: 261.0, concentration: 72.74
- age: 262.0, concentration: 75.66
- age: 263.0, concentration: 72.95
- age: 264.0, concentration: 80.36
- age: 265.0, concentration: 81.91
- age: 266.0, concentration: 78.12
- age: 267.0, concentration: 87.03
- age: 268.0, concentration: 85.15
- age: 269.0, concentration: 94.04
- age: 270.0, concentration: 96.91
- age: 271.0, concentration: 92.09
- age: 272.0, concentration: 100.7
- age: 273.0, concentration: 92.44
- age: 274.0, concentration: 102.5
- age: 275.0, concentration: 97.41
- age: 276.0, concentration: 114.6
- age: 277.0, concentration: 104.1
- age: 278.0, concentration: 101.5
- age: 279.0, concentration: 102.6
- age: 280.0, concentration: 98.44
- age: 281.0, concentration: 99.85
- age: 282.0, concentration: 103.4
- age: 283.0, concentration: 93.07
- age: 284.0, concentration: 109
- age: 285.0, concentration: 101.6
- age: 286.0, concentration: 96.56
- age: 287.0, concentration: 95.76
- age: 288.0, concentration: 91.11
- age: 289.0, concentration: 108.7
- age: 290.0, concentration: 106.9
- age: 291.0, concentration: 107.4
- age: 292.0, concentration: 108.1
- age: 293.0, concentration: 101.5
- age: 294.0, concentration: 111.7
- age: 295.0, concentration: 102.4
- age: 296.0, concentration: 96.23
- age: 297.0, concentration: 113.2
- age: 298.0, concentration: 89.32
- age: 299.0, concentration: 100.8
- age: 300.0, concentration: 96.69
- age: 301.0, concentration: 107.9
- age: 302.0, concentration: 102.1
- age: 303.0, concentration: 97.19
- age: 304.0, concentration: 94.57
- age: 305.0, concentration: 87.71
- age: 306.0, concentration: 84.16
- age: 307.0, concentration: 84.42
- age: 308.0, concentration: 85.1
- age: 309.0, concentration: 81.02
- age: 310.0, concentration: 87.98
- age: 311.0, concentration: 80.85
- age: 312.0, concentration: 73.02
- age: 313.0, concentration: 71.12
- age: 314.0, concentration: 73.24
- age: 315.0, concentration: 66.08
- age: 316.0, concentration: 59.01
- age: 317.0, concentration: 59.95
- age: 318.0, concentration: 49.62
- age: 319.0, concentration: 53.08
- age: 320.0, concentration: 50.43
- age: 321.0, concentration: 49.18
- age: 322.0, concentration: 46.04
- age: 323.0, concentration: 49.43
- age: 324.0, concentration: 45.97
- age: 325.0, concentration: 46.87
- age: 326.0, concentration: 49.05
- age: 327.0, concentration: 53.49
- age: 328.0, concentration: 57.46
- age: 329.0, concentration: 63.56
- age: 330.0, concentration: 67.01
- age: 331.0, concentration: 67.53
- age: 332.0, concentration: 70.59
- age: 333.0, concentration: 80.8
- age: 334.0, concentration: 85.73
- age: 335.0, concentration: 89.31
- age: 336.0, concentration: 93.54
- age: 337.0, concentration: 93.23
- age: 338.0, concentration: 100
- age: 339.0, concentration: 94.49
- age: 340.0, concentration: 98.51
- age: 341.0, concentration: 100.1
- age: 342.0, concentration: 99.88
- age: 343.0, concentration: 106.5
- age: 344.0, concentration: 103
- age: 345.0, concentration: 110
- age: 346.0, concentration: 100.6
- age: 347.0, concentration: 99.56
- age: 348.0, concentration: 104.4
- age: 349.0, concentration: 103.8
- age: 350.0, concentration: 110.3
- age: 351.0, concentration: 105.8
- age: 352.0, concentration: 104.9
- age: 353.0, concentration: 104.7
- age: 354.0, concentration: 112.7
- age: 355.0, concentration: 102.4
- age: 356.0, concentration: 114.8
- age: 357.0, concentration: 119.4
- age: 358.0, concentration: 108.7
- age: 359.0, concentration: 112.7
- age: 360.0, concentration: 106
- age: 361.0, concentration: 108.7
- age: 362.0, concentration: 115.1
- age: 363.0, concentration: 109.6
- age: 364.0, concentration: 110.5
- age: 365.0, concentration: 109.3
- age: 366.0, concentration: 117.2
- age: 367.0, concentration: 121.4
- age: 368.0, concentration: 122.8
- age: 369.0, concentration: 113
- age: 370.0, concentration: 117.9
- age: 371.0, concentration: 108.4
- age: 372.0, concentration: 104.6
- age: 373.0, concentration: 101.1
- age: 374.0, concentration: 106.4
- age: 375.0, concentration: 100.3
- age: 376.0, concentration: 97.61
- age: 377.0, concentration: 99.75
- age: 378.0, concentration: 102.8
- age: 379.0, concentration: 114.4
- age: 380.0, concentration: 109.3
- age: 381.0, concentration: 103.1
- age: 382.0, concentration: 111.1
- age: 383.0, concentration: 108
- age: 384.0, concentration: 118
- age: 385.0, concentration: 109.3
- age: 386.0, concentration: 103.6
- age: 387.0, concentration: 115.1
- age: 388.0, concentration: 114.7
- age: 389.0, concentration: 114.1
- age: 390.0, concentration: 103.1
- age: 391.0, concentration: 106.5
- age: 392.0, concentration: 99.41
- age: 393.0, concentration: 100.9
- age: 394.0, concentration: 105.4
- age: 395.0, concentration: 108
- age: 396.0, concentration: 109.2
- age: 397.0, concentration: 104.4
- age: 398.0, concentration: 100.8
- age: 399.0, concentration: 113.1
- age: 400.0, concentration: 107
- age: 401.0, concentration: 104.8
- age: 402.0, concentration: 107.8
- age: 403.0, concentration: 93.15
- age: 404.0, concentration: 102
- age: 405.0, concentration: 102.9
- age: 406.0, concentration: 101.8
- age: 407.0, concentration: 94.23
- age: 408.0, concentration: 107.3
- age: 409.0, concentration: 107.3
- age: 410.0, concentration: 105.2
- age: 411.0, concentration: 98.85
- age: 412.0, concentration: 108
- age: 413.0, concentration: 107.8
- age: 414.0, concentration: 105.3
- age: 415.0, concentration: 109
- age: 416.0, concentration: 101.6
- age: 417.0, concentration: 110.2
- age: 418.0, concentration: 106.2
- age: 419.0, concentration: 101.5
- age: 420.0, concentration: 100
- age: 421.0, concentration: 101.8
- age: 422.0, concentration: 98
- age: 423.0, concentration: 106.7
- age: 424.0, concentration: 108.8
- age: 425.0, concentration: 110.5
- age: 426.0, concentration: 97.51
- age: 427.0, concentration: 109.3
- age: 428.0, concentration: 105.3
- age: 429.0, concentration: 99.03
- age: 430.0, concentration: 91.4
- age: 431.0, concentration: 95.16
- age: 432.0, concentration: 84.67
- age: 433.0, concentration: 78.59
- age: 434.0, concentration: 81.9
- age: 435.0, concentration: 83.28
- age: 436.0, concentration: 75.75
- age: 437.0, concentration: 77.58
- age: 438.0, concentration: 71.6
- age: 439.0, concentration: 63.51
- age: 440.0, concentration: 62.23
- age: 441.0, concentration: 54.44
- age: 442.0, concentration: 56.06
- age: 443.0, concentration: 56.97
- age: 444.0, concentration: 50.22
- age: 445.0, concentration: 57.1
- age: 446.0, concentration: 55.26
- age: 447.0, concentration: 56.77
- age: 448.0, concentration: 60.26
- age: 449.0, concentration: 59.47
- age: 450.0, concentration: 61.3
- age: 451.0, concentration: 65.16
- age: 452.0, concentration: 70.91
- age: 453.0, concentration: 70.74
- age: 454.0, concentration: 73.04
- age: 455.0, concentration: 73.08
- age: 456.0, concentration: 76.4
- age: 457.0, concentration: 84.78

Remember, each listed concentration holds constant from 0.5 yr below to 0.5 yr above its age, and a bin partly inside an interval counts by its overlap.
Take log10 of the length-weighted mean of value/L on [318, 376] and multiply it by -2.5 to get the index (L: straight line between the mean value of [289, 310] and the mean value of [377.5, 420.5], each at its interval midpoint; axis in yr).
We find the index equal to 0.10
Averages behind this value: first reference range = 97.9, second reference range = 106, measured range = 92.7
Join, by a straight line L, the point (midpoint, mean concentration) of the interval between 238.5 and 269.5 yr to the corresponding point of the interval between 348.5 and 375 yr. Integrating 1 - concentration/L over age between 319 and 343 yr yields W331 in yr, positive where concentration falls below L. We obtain 6.26 yr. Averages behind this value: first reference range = 63.3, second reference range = 110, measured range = 72.2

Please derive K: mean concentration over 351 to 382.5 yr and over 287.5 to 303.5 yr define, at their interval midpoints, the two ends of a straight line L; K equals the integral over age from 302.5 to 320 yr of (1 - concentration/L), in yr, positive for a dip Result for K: 4.9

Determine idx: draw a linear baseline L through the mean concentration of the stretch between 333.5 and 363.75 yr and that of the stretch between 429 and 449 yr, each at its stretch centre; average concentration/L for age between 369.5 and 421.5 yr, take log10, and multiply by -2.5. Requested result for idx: -0.23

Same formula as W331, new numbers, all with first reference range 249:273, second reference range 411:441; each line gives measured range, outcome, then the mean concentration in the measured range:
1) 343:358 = -4.0 yr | 107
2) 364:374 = -2.9 yr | 112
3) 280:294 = -4.8 yr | 102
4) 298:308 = -2.1 yr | 94.3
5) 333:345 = -2.0 yr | 96.6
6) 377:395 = -3.8 yr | 108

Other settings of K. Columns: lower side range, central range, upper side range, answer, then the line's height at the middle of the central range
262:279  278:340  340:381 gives 9.3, 99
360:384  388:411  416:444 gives -1.2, 99.2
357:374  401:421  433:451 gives -4.9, 83.5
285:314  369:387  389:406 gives -0.8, 103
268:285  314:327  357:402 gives 6.4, 104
